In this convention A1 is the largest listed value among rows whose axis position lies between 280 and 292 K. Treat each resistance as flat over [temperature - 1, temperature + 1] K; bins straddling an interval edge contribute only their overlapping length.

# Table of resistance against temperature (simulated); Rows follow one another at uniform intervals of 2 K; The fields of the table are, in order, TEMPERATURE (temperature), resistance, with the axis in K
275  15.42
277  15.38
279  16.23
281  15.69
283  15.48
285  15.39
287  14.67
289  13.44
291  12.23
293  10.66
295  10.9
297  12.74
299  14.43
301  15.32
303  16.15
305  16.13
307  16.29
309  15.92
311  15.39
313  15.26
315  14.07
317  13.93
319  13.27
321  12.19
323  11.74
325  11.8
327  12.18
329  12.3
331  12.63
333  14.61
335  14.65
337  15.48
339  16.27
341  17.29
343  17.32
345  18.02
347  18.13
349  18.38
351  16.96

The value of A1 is 15.69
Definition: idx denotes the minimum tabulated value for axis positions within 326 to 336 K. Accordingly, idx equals 12.18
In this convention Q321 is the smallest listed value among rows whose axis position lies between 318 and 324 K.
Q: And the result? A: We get 11.74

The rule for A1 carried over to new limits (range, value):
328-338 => 15.48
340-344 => 17.32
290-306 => 16.15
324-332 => 12.63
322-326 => 11.8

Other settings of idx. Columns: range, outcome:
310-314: 15.26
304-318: 13.93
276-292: 12.23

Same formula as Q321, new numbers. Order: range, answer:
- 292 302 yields 10.66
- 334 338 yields 14.65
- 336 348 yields 15.48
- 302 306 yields 16.13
